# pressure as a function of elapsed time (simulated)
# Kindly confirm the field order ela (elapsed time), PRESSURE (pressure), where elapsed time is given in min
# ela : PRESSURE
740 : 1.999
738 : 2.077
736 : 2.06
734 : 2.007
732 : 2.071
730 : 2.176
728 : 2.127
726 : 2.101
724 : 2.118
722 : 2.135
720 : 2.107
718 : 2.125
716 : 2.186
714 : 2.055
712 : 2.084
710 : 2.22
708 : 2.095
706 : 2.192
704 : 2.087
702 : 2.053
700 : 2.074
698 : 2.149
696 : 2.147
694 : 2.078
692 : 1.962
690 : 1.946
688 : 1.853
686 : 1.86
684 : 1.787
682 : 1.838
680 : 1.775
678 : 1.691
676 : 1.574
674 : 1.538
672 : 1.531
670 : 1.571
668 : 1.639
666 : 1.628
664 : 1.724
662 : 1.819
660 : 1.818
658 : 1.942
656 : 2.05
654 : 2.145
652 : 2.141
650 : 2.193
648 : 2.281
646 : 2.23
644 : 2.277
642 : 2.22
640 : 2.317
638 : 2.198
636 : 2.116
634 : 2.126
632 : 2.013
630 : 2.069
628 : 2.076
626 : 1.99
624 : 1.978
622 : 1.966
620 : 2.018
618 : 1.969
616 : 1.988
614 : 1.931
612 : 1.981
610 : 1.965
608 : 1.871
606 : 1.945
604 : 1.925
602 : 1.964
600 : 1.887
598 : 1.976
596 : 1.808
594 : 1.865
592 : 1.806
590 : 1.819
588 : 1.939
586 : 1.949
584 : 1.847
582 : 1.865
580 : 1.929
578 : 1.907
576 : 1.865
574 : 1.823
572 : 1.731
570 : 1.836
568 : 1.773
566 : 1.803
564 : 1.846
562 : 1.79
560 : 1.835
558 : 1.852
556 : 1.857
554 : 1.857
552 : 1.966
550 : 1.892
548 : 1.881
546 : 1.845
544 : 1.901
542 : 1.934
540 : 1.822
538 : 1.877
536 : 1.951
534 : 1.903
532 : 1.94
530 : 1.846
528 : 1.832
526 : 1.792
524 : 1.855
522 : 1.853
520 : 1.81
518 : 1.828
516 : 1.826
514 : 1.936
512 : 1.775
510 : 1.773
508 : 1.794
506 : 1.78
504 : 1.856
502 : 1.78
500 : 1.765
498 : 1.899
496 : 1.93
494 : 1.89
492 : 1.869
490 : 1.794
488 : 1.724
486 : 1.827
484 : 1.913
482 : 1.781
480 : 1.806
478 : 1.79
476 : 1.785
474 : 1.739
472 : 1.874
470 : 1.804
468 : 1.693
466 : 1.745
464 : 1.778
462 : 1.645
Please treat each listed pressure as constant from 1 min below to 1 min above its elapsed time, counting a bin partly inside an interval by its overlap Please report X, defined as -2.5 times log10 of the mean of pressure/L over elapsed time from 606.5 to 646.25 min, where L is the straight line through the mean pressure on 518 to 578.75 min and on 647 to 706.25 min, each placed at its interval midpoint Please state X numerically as -0.10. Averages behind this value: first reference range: 1.86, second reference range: 1.9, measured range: 2.06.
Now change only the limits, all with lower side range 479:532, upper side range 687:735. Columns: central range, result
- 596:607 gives 0.01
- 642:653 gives -0.11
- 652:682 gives 0.16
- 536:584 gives 0.02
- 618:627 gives 0.00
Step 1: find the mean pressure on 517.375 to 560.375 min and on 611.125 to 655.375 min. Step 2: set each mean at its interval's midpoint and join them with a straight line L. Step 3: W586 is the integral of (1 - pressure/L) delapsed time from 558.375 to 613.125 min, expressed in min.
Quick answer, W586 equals 3.1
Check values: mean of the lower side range 1.87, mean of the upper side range 2.1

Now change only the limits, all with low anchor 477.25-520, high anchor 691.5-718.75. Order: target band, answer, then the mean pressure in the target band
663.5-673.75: 2.2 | 1.61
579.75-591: 0.3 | 1.89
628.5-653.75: -2.0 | 2.18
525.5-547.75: 0.0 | 1.88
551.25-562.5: 0.3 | 1.86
